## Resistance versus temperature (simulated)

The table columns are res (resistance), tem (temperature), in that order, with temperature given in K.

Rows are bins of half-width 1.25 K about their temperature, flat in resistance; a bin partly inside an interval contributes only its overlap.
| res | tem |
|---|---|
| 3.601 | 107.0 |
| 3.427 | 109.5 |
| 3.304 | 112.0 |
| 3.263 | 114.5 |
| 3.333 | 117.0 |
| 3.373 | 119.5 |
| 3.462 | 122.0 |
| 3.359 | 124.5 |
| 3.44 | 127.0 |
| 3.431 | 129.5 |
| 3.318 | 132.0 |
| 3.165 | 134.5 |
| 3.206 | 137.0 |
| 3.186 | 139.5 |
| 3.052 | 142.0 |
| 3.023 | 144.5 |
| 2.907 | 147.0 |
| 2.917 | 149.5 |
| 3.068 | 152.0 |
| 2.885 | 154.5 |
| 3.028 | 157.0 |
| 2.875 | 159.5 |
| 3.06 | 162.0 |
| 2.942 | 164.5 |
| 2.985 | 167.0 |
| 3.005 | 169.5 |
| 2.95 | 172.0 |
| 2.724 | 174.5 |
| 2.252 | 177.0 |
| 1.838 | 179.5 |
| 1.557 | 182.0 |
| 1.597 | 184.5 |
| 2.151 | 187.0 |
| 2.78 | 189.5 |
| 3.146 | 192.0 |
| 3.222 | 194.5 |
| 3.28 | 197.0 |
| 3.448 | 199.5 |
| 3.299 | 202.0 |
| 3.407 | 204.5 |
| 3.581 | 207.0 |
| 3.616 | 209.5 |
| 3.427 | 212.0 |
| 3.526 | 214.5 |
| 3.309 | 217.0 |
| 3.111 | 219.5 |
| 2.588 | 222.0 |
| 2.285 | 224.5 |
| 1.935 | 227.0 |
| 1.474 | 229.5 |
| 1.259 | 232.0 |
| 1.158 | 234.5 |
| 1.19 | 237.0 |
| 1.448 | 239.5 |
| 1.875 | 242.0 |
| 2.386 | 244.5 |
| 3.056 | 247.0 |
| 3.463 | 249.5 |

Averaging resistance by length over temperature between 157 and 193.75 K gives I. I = 2.59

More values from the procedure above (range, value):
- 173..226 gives 2.86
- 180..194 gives 2.28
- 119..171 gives 3.12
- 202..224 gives 3.28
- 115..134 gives 3.37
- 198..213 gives 3.46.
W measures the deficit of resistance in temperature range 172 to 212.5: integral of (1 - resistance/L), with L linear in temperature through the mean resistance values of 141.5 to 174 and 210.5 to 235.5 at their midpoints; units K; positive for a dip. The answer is -2.46 K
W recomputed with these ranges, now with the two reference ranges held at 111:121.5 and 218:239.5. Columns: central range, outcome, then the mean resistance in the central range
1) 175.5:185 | 2.47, 1.85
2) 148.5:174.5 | -2.11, 2.96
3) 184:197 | -1.94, 2.7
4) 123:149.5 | -1.09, 3.2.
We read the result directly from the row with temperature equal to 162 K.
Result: 3.06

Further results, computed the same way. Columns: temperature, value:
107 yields 3.601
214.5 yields 3.526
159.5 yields 2.875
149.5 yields 2.917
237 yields 1.19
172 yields 2.95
